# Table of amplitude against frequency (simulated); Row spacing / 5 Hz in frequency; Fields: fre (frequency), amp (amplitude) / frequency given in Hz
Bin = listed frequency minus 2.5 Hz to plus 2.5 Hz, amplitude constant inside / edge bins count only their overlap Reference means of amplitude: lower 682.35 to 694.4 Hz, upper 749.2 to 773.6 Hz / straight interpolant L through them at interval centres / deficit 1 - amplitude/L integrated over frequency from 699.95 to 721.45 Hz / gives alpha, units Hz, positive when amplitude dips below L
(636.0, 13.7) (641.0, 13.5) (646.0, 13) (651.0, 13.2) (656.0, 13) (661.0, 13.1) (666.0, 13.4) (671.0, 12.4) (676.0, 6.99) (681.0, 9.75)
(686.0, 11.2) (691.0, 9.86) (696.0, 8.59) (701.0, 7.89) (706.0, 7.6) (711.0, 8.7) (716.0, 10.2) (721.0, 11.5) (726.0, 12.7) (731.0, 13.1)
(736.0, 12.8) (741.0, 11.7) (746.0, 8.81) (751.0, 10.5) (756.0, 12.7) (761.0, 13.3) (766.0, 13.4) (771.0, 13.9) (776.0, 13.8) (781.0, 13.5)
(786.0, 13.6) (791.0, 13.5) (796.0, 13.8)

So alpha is 4.00 Hz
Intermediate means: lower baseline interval 10.3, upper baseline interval 12.8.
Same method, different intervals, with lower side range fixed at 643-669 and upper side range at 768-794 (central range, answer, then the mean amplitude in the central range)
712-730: 2.7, 11.4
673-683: 3.6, 8.5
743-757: 3.1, 10.5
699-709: 4.2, 7.79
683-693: 2.1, 10.5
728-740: 0.6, 12.8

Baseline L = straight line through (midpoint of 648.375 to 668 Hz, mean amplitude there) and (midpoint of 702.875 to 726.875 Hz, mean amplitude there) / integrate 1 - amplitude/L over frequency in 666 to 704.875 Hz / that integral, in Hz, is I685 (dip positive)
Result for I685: 6.5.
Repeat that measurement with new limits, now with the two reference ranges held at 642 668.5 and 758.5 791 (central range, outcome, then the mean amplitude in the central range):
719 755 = 4.8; 11.6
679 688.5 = 2.0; 10.5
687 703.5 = 5.3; 9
